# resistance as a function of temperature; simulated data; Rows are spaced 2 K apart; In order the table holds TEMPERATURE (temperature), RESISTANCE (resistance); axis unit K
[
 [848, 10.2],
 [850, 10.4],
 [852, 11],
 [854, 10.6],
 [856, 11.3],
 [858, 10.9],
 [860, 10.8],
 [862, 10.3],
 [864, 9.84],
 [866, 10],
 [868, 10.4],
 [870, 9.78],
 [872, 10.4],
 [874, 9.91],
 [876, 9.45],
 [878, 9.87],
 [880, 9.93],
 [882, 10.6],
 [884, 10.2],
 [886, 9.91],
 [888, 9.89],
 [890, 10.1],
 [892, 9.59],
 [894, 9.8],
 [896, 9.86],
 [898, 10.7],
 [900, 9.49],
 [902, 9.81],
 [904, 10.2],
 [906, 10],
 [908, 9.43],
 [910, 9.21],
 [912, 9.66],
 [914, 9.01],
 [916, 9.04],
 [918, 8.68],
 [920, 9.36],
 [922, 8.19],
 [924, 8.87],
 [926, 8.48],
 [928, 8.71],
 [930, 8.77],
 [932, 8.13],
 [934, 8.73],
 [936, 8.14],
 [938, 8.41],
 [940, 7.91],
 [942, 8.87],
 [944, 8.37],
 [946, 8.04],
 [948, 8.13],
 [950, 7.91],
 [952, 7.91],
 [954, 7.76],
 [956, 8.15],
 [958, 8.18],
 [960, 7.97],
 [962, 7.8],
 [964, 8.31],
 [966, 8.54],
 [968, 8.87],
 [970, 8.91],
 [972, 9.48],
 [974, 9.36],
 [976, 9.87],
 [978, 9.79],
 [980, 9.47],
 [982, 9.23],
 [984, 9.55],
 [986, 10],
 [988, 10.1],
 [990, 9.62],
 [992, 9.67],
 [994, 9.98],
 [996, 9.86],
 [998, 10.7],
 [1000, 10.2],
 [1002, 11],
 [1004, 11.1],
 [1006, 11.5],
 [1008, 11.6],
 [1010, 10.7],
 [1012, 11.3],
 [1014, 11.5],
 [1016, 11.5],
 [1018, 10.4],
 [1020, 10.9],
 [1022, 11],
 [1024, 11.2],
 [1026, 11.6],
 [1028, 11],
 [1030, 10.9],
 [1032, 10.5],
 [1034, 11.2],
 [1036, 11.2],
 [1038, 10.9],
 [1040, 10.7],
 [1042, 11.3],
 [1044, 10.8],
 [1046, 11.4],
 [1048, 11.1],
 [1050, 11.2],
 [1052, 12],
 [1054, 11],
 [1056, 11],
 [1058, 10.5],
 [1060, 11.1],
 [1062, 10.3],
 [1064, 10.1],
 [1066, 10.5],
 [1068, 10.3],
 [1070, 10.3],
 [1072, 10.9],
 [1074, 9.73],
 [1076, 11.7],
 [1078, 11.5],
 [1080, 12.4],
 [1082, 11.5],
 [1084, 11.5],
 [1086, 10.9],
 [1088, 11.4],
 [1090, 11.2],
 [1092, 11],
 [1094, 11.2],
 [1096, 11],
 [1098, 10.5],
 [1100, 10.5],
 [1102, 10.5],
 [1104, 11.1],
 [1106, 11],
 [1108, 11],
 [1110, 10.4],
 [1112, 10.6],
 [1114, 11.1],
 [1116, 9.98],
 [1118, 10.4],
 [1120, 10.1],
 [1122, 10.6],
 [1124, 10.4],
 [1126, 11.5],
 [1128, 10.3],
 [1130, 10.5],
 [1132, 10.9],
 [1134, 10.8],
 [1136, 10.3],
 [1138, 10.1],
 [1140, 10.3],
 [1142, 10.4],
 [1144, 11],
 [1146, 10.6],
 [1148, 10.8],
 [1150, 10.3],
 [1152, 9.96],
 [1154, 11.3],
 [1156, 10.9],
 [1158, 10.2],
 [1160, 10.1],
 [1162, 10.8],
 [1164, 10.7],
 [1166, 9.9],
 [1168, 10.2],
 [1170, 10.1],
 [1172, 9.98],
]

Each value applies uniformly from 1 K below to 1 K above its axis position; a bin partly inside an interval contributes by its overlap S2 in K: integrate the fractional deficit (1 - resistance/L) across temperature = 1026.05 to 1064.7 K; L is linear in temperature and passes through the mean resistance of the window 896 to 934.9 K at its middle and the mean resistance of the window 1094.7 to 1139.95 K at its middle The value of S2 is -3.3 K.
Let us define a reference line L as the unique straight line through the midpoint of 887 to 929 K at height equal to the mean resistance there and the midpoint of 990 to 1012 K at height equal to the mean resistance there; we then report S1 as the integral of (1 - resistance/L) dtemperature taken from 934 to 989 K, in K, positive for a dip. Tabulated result 7.70 K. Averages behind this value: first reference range 9.43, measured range 8.71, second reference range 10.6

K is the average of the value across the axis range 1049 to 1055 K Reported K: 11.4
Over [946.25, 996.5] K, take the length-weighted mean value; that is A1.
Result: 8.95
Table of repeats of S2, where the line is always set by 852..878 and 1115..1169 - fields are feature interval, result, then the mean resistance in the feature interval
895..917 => 1.4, 9.67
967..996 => 2.3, 9.57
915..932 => 2.7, 8.73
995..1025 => -1.6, 11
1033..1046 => -0.8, 11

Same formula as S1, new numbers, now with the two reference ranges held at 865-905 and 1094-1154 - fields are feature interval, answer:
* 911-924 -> 1.4 K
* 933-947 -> 2.5 K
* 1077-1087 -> -1.0 K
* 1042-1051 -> -0.6 K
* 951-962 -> 2.4 K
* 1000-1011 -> -0.8 K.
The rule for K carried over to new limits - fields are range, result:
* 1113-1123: 10.4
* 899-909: 9.79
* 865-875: 10.1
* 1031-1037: 11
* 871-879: 9.91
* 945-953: 8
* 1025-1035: 11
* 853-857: 10.9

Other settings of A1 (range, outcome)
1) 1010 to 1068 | 11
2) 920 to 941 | 8.48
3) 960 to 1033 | 10.2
